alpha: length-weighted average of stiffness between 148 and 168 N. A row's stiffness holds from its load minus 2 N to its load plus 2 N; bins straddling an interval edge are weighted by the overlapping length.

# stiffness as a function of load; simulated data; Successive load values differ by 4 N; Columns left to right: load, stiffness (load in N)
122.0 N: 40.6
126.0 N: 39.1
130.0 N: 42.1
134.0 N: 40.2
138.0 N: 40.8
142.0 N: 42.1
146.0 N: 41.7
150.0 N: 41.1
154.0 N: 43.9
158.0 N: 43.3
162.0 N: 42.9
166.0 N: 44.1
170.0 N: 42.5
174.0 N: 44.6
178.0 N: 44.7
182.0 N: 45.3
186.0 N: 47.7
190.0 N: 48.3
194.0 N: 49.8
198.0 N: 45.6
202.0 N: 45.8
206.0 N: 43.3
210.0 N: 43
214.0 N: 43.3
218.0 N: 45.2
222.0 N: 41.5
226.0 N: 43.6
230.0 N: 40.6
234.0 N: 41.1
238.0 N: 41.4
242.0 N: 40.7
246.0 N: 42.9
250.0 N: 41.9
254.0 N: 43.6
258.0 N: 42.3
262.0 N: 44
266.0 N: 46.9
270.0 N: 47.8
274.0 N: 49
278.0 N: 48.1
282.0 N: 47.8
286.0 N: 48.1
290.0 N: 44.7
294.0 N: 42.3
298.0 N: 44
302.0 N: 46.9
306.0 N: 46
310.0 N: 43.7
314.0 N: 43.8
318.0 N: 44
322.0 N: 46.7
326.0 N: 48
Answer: 43.1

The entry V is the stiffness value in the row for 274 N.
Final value 49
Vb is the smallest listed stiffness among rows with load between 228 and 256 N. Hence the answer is 40.6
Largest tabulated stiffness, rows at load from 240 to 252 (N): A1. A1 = 42.9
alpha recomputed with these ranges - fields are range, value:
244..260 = 42.7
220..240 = 41.6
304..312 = 44.9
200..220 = 44.1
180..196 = 47.8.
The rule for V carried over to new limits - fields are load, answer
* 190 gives 48.3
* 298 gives 44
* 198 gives 45.6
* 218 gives 45.2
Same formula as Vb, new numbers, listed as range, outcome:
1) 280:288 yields 47.8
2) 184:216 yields 43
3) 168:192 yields 42.5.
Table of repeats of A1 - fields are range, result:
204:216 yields 43.3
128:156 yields 43.9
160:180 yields 44.7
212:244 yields 45.2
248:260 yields 43.6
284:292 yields 48.1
